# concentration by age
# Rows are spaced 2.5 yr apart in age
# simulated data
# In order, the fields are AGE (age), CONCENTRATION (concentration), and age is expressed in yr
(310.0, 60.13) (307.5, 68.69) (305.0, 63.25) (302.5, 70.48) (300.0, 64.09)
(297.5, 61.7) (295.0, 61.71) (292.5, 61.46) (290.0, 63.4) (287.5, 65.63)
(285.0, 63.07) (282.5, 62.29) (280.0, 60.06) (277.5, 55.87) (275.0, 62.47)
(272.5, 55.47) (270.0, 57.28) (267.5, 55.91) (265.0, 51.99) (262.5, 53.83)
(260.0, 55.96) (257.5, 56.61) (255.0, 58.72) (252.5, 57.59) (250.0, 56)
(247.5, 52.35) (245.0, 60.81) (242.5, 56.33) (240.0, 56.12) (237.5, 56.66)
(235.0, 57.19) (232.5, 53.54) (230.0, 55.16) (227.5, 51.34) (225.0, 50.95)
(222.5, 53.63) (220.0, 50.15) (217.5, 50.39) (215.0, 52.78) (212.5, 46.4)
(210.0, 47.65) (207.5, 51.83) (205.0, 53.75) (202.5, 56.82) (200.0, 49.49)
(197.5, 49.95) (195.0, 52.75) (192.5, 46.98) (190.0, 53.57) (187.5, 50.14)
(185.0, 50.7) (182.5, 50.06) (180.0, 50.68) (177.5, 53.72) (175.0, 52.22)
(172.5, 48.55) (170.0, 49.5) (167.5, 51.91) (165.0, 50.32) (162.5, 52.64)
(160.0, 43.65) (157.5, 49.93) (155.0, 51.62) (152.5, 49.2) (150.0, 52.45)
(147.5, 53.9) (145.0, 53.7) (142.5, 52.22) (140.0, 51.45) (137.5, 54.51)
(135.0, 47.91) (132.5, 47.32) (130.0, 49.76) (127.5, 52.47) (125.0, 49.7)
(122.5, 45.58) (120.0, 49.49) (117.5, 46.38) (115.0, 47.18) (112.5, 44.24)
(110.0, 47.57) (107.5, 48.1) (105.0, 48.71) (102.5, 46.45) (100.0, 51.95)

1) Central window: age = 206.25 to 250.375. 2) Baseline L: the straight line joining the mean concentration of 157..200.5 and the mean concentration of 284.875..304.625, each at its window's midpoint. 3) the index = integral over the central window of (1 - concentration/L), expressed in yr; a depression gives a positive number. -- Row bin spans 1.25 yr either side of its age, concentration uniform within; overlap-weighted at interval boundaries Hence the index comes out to 2.3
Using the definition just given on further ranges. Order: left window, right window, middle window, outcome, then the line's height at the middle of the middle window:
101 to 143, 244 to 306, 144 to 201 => 1.6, 52.3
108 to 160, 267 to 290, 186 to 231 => 3.1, 55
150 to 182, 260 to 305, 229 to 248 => 0.1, 56.6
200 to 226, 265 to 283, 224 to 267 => -0.5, 54.8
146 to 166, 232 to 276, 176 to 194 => 0.5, 52.2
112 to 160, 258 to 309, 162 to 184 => 0.7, 52.6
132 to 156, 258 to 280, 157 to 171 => 0.7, 52.3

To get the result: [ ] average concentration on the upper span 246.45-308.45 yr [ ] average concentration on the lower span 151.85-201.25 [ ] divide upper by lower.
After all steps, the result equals 1.19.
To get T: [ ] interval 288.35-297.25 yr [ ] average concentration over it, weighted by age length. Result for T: 62.3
